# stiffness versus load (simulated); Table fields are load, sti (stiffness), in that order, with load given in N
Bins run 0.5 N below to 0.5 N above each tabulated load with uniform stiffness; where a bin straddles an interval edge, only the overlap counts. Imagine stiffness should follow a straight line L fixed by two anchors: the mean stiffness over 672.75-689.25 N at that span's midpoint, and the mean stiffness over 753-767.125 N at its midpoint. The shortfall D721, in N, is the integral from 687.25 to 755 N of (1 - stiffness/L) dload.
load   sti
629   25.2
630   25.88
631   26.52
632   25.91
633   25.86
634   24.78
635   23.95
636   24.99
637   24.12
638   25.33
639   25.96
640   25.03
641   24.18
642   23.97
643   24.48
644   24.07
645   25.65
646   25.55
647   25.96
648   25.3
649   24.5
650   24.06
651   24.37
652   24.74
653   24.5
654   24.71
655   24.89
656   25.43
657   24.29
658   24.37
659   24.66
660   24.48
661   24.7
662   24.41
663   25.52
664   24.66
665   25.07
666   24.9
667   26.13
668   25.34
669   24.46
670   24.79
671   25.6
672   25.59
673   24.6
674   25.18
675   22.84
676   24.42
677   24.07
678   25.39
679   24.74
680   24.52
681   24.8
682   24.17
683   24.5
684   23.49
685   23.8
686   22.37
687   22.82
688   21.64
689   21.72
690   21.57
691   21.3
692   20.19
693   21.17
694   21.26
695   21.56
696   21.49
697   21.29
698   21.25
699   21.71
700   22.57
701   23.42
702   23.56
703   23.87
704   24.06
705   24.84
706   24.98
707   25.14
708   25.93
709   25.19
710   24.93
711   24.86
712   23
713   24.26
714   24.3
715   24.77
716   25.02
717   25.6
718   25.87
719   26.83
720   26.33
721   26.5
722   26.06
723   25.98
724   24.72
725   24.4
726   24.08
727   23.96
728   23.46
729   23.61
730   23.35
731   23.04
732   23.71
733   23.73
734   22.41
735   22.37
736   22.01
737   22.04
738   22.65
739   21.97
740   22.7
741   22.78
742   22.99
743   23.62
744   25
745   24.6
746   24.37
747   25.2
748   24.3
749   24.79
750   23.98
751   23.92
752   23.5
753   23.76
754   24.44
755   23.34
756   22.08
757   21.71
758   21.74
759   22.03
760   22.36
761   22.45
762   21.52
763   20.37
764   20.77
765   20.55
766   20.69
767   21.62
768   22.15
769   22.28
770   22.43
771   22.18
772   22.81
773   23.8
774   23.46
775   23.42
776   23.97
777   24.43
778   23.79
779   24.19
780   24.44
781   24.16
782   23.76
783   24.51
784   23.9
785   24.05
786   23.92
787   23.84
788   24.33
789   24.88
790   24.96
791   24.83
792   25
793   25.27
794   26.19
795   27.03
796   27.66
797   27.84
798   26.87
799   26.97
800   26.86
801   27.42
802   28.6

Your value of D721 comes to -2.4 N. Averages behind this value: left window 23.8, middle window 23.7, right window 21.9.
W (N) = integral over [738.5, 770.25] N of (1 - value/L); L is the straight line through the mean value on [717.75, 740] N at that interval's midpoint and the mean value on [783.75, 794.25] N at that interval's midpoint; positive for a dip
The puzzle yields 1.9 N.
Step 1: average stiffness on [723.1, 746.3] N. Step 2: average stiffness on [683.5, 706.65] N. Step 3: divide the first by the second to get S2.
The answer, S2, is 1.04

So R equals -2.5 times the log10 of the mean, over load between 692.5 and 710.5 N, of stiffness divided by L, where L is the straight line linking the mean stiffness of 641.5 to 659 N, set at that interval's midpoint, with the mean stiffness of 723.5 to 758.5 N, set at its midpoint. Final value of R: 0.035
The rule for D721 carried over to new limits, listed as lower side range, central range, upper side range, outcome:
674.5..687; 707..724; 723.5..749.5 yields -1.14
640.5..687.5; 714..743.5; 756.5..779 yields -1.04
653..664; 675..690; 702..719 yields 0.68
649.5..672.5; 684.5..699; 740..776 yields 1.53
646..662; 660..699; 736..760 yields 1.23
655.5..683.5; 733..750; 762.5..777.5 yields -0.28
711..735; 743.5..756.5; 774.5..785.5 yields 0.11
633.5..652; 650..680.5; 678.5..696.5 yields -1.39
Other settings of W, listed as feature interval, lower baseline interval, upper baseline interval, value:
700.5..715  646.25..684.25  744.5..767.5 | -0.4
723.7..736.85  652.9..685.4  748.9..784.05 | 0.1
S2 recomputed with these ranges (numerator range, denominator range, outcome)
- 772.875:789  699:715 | 0.99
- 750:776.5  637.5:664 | 0.91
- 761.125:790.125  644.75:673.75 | 0.93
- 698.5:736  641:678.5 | 0.98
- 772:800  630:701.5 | 1.03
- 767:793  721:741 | 1.01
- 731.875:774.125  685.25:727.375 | 0.96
